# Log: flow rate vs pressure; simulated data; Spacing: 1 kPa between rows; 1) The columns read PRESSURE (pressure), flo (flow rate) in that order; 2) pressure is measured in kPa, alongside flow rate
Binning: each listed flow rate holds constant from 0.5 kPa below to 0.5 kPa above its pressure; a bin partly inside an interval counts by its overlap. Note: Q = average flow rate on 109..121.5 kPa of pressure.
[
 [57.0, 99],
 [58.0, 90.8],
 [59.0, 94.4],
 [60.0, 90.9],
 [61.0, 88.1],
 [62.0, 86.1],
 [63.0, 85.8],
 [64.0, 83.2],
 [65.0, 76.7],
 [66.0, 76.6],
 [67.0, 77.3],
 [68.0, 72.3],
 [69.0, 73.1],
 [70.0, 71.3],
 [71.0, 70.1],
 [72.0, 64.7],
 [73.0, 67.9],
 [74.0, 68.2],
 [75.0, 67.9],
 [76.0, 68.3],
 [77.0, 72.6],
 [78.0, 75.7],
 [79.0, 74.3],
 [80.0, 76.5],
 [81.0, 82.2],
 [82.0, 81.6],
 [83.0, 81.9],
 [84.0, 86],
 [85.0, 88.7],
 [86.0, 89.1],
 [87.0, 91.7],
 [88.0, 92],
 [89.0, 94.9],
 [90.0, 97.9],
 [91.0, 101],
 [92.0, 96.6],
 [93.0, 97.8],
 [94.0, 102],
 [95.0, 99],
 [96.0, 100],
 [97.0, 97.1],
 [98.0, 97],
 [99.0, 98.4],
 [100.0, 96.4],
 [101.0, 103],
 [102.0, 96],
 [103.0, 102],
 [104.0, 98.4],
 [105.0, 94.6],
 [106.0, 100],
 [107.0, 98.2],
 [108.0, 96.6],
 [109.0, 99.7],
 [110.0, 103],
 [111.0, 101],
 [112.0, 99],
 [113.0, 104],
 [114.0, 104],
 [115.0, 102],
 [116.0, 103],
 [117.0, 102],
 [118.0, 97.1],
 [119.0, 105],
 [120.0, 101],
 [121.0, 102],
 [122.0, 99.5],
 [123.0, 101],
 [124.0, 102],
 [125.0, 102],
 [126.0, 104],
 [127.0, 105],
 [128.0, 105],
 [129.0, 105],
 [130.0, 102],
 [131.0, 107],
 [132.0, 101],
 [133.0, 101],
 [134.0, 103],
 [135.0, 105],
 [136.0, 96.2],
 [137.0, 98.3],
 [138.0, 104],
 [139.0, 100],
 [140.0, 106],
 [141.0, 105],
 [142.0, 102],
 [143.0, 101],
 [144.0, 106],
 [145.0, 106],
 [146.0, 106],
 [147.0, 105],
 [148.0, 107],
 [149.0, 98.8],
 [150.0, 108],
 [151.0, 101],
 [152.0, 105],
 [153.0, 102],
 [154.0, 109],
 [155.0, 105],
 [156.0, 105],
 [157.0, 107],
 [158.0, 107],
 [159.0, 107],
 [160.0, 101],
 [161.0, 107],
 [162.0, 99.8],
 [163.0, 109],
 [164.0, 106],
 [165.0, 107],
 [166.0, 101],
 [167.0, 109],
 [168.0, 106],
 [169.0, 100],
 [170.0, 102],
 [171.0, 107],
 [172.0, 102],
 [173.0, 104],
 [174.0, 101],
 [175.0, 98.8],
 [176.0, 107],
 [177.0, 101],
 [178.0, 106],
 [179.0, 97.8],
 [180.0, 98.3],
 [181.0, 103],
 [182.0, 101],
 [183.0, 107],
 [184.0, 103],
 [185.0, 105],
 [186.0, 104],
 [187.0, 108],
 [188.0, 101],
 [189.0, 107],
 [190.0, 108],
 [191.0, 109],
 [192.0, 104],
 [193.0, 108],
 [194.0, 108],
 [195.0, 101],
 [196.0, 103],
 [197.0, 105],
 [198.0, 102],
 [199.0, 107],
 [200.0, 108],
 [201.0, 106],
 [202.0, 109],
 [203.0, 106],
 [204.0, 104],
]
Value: 102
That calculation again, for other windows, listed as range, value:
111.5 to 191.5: 104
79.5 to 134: 98.1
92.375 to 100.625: 98.5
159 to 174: 104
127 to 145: 103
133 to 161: 104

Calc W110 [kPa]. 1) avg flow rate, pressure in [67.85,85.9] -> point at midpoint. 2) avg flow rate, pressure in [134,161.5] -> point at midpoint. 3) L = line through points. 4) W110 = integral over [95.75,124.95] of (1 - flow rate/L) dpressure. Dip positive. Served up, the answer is -3.8 kPa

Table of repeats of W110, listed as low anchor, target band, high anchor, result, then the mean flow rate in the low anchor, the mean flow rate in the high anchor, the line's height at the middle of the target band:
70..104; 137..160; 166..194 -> -1.44 kPa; 87.2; 104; 98.3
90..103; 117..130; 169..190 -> -0.27 kPa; 98.8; 103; 100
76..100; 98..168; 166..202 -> -4.43 kPa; 89.8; 104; 96.6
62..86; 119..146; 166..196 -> -3.37 kPa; 76.3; 104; 91.4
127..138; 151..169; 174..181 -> -0.57 kPa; 103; 102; 102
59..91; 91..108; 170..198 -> -2.56 kPa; 80.4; 104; 85.7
